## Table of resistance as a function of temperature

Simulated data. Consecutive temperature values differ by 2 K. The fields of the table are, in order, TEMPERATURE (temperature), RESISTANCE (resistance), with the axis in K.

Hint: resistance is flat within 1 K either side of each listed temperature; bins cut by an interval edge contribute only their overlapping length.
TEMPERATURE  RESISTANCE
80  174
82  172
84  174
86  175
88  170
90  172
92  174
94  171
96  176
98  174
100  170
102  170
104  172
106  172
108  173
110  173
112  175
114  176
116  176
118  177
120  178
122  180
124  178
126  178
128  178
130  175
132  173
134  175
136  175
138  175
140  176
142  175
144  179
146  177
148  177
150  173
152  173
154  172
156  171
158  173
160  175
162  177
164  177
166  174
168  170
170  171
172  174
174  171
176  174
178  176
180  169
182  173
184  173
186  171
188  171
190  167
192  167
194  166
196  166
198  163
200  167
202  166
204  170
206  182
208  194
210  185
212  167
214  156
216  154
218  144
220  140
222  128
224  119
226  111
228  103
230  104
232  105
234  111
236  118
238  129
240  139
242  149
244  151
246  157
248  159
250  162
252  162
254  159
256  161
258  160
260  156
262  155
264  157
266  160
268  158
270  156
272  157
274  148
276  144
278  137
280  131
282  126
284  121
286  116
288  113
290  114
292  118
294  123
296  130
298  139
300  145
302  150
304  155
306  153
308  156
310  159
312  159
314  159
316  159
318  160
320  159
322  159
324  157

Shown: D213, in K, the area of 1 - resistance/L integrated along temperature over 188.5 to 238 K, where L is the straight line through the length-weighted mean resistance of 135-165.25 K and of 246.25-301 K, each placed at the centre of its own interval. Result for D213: 3.56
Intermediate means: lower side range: 175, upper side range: 143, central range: 148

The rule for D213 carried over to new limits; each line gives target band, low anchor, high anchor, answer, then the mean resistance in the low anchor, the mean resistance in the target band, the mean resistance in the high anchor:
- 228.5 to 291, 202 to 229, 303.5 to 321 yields 5.34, 151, 141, 158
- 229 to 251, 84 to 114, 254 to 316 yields 2.35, 173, 135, 144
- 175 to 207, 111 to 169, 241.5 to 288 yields -1.07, 175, 170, 149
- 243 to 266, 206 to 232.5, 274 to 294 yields -4.40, 141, 158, 126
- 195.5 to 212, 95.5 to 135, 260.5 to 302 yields -2.00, 175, 174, 138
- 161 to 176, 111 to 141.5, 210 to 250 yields -1.28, 176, 173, 136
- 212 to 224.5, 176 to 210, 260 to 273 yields 1.77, 172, 143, 157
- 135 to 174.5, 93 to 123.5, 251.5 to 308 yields -2.03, 174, 174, 143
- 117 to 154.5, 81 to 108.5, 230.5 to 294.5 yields -2.57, 172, 176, 141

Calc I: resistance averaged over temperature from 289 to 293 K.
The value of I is 116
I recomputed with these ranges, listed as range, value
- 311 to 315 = 159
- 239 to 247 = 149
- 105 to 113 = 173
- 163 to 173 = 173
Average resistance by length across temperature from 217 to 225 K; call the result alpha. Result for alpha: 133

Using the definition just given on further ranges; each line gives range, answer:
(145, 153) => 175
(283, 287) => 118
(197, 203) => 165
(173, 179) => 174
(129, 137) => 174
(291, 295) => 120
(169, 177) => 172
